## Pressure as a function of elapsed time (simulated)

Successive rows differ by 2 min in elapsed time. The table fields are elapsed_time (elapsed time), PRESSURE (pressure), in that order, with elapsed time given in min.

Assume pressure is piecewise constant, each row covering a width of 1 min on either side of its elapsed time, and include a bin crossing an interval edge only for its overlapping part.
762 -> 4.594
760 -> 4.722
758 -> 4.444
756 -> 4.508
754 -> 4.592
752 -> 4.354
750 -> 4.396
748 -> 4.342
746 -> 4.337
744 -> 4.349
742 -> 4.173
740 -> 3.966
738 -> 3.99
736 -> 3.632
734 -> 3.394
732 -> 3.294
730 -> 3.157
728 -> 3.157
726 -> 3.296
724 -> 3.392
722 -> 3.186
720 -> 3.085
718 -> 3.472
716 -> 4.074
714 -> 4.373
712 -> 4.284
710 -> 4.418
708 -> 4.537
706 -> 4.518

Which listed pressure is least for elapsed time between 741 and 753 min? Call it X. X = 4.173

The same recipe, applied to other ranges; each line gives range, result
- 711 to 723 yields 3.085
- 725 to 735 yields 3.157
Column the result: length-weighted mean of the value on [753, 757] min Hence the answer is 4.55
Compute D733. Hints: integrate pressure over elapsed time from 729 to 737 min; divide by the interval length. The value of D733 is 3.37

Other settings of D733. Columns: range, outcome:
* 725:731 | 3.2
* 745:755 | 4.4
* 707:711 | 4.48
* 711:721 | 3.86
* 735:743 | 3.94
